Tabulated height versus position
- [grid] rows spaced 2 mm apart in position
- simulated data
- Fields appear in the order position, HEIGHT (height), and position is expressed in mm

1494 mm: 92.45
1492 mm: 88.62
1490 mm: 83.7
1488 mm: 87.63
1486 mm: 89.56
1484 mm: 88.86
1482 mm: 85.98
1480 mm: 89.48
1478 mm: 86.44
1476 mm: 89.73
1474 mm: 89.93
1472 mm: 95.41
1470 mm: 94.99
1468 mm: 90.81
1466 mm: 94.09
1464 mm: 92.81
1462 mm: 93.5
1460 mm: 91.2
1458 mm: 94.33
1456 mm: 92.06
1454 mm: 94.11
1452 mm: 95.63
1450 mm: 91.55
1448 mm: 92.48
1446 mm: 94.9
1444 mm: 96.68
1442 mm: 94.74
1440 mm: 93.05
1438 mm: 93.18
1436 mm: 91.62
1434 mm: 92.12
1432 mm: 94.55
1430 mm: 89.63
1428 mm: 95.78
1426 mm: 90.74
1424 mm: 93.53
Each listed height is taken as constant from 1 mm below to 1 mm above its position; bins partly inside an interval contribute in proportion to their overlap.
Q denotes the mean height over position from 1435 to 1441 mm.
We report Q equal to 92.6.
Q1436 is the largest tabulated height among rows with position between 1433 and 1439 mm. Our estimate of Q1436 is 93.18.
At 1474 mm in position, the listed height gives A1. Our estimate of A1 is 89.93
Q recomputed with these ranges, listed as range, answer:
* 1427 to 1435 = 93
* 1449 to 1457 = 93.3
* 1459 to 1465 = 92.5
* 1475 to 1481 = 88.6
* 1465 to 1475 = 93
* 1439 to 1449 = 94.4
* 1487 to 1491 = 85.7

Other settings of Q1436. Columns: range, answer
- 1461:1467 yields 94.09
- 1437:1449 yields 96.68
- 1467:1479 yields 95.41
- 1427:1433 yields 95.78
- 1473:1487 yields 89.93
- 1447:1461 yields 95.63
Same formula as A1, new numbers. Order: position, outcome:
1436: 91.62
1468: 90.81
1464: 92.81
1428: 95.78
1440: 93.05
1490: 83.7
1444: 96.68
